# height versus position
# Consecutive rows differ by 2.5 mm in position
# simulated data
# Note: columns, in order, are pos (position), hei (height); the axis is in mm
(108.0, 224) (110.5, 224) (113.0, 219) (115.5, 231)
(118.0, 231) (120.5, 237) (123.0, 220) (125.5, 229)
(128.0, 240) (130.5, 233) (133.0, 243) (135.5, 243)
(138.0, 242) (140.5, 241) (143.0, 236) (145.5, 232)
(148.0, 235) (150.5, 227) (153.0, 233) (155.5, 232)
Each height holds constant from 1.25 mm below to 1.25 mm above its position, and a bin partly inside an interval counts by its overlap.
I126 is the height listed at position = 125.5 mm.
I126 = 229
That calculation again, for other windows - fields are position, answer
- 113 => 219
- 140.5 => 241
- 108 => 224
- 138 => 242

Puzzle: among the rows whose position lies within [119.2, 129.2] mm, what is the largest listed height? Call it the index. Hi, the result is 240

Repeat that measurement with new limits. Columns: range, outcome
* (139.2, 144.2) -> 241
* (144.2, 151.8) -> 235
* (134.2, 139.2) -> 243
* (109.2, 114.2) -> 224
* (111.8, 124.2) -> 237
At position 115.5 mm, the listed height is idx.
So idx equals 231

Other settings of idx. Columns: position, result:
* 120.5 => 237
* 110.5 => 224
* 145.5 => 232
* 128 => 240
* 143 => 236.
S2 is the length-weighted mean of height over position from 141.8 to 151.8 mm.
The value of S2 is 232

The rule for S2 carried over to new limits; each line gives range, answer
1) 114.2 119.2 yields 231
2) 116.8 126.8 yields 229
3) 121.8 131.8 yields 231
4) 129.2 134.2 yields 238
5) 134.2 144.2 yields 241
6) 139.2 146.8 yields 236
